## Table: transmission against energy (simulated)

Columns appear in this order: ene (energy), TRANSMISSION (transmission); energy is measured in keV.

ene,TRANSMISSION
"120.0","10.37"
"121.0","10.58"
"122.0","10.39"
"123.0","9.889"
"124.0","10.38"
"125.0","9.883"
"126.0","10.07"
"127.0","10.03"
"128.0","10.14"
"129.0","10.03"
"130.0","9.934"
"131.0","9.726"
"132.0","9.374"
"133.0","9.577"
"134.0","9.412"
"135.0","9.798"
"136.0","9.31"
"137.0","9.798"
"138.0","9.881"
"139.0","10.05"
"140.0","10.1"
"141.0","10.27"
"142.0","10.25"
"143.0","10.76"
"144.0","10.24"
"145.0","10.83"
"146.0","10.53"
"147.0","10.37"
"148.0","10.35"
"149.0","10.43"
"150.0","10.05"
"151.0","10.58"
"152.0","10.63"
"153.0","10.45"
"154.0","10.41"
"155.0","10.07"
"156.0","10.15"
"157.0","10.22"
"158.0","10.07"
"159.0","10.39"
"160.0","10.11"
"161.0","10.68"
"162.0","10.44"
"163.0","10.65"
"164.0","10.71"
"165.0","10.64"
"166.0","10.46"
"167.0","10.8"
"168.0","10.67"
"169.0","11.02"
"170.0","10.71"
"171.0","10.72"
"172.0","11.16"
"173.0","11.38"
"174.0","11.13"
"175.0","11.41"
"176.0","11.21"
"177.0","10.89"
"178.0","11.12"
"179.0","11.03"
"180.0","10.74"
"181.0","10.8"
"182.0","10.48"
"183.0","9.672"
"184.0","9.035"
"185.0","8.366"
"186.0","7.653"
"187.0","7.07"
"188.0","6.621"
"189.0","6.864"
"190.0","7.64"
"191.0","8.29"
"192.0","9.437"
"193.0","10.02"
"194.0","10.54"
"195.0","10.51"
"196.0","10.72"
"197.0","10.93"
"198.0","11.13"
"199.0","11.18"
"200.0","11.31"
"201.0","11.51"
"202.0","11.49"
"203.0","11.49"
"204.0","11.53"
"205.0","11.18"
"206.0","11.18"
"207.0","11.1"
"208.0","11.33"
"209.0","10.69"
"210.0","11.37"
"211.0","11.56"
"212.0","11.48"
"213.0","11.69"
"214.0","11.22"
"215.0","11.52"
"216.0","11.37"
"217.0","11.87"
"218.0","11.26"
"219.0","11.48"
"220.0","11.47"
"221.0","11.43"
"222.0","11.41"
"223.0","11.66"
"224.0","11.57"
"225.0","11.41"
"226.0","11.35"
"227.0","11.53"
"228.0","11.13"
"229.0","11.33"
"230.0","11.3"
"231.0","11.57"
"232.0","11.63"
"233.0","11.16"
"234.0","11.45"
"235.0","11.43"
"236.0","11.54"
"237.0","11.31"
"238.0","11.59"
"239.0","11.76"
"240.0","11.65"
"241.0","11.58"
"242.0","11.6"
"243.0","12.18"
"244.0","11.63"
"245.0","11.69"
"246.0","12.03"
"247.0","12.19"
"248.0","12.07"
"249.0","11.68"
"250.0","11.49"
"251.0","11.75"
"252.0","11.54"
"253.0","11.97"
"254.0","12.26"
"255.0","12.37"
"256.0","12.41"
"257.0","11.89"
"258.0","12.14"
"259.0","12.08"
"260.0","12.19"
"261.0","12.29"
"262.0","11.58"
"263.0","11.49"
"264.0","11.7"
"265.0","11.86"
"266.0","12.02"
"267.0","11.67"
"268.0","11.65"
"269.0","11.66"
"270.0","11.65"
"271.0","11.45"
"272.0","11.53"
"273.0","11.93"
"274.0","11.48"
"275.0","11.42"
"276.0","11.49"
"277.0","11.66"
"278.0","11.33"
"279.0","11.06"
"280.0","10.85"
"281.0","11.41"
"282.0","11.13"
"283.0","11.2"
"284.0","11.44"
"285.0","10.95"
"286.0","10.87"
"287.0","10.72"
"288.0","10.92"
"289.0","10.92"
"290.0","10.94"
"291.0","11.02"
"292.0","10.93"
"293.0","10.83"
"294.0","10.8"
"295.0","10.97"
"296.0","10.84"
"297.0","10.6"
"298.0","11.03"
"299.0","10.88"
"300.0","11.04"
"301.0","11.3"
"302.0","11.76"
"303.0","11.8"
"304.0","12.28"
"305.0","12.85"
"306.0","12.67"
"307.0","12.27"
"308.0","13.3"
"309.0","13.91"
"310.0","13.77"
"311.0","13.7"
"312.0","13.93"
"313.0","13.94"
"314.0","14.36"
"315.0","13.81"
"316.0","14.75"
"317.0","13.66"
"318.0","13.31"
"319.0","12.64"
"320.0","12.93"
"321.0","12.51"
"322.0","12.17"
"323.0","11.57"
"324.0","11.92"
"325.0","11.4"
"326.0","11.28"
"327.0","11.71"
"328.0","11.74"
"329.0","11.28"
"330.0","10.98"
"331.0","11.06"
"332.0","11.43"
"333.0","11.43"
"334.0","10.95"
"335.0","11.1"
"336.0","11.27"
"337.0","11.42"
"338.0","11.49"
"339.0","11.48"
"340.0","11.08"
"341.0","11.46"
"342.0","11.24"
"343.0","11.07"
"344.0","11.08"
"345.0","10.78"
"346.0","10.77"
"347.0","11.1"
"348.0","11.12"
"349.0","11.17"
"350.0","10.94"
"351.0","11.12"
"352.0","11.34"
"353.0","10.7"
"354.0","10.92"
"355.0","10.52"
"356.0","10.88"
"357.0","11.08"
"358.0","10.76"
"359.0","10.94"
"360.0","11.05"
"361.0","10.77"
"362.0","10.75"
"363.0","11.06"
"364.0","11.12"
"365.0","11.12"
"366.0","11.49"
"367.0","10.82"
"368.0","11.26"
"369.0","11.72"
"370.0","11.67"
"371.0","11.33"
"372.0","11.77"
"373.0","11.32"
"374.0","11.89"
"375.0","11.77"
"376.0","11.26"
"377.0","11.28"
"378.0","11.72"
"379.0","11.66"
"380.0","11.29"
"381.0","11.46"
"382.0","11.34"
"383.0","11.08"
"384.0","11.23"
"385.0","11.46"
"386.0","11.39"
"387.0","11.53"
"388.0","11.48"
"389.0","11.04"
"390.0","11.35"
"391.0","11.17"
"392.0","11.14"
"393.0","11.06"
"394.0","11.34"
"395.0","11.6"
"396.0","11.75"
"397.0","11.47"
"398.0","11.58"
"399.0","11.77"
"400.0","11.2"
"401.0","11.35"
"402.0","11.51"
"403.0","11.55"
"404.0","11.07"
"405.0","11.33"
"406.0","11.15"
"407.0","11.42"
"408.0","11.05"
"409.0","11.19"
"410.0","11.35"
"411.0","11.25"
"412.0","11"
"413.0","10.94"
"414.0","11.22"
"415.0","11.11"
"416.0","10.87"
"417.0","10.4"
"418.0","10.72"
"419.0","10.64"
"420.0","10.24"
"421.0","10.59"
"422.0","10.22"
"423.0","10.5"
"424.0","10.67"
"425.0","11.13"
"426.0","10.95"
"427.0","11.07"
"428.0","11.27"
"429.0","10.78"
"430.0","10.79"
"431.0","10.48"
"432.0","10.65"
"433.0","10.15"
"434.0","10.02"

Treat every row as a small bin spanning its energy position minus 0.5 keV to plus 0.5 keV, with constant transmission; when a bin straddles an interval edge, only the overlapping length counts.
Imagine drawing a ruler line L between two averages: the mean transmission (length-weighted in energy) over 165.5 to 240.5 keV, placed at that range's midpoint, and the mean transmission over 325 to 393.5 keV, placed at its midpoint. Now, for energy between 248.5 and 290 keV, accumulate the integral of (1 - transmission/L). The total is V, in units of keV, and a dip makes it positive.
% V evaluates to -2.3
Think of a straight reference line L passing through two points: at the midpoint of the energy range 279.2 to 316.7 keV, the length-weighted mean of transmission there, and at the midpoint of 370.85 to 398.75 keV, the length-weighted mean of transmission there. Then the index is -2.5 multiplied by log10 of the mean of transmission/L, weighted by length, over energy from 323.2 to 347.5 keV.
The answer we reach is 0.04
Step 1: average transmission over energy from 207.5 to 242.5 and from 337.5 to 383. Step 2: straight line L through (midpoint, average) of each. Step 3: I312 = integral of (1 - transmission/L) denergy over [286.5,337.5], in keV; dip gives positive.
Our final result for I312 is -3.1 keV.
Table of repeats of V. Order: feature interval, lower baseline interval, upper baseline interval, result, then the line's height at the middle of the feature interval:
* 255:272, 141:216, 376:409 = -1.6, 10.8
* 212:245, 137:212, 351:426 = -2.9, 10.6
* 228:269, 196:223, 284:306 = -1.7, 11.3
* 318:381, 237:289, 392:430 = -0.1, 11.3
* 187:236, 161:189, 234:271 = 0.3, 11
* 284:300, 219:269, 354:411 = 0.9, 11.6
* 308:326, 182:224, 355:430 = -3.7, 10.9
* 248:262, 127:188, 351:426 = -1.8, 10.6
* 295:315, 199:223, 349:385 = -2.0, 11.3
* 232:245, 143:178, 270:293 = -0.7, 11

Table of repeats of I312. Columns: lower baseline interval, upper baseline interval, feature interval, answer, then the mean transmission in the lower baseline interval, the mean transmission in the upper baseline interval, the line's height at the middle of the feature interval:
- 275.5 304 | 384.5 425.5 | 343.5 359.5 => 0.26 keV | 11.1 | 11.1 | 11.1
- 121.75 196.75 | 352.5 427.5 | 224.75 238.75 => -1.33 keV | 10.1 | 11.2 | 10.4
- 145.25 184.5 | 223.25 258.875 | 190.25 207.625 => 0.51 keV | 10.6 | 11.7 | 11.1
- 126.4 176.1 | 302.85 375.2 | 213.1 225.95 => -0.72 keV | 10.4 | 11.8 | 10.9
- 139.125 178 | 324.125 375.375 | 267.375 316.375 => -3.53 keV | 10.6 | 11.2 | 11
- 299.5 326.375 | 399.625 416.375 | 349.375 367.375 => 1.59 keV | 12.8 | 11.2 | 12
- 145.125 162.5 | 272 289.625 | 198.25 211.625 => -0.74 keV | 10.4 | 11.2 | 10.7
